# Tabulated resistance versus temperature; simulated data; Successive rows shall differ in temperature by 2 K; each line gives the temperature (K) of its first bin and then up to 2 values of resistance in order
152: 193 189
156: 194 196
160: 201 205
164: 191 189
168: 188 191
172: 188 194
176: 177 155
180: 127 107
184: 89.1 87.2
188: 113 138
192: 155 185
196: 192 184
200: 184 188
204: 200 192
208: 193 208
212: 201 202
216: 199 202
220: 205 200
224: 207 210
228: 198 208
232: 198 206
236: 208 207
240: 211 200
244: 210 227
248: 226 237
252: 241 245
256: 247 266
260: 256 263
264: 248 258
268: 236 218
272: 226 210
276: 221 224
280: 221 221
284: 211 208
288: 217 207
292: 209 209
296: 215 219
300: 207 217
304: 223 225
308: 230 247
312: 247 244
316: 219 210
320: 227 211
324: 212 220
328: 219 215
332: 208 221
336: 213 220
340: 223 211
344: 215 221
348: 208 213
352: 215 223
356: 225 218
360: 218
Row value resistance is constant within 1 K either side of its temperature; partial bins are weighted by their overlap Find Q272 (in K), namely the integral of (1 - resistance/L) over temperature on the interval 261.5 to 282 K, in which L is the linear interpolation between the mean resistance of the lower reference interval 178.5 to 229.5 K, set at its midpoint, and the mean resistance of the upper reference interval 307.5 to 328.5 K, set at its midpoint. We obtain -2.6 K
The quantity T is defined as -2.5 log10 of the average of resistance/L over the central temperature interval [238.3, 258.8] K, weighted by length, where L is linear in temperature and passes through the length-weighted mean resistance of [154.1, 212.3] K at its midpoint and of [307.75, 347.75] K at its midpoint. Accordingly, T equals -0.18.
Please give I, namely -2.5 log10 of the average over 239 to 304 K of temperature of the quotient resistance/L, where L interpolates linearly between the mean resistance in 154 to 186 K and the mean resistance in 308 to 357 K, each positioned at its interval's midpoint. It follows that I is -0.12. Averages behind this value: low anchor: 171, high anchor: 220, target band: 226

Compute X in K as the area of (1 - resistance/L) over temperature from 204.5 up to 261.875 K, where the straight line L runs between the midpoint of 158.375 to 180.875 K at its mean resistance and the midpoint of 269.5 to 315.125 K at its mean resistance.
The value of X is -3.5 K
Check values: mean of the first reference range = 183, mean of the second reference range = 221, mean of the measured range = 215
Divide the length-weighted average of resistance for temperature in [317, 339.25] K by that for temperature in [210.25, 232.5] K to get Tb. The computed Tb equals 1.1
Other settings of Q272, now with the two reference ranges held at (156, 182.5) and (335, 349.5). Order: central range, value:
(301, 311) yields -1.0 K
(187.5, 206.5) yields 1.2 K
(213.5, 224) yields -0.7 K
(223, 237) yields -0.9 K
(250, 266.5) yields -4.5 K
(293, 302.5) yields -0.3 K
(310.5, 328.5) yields -1.1 K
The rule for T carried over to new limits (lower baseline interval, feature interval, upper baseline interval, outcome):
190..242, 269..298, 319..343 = -0.037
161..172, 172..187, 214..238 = 0.378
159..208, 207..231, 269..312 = -0.100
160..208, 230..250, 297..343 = -0.119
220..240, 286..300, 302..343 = 0.024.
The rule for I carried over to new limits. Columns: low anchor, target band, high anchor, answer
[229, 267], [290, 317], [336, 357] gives -0.004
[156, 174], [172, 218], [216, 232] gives 0.183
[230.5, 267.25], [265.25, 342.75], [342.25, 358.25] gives 0.013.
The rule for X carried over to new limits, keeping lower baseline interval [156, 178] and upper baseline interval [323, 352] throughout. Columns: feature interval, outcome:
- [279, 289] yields -0.38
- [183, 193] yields 3.98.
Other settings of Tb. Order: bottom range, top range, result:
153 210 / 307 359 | 1.28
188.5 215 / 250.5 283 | 1.28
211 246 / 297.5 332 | 1.09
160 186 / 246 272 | 1.48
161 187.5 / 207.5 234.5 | 1.27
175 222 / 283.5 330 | 1.30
